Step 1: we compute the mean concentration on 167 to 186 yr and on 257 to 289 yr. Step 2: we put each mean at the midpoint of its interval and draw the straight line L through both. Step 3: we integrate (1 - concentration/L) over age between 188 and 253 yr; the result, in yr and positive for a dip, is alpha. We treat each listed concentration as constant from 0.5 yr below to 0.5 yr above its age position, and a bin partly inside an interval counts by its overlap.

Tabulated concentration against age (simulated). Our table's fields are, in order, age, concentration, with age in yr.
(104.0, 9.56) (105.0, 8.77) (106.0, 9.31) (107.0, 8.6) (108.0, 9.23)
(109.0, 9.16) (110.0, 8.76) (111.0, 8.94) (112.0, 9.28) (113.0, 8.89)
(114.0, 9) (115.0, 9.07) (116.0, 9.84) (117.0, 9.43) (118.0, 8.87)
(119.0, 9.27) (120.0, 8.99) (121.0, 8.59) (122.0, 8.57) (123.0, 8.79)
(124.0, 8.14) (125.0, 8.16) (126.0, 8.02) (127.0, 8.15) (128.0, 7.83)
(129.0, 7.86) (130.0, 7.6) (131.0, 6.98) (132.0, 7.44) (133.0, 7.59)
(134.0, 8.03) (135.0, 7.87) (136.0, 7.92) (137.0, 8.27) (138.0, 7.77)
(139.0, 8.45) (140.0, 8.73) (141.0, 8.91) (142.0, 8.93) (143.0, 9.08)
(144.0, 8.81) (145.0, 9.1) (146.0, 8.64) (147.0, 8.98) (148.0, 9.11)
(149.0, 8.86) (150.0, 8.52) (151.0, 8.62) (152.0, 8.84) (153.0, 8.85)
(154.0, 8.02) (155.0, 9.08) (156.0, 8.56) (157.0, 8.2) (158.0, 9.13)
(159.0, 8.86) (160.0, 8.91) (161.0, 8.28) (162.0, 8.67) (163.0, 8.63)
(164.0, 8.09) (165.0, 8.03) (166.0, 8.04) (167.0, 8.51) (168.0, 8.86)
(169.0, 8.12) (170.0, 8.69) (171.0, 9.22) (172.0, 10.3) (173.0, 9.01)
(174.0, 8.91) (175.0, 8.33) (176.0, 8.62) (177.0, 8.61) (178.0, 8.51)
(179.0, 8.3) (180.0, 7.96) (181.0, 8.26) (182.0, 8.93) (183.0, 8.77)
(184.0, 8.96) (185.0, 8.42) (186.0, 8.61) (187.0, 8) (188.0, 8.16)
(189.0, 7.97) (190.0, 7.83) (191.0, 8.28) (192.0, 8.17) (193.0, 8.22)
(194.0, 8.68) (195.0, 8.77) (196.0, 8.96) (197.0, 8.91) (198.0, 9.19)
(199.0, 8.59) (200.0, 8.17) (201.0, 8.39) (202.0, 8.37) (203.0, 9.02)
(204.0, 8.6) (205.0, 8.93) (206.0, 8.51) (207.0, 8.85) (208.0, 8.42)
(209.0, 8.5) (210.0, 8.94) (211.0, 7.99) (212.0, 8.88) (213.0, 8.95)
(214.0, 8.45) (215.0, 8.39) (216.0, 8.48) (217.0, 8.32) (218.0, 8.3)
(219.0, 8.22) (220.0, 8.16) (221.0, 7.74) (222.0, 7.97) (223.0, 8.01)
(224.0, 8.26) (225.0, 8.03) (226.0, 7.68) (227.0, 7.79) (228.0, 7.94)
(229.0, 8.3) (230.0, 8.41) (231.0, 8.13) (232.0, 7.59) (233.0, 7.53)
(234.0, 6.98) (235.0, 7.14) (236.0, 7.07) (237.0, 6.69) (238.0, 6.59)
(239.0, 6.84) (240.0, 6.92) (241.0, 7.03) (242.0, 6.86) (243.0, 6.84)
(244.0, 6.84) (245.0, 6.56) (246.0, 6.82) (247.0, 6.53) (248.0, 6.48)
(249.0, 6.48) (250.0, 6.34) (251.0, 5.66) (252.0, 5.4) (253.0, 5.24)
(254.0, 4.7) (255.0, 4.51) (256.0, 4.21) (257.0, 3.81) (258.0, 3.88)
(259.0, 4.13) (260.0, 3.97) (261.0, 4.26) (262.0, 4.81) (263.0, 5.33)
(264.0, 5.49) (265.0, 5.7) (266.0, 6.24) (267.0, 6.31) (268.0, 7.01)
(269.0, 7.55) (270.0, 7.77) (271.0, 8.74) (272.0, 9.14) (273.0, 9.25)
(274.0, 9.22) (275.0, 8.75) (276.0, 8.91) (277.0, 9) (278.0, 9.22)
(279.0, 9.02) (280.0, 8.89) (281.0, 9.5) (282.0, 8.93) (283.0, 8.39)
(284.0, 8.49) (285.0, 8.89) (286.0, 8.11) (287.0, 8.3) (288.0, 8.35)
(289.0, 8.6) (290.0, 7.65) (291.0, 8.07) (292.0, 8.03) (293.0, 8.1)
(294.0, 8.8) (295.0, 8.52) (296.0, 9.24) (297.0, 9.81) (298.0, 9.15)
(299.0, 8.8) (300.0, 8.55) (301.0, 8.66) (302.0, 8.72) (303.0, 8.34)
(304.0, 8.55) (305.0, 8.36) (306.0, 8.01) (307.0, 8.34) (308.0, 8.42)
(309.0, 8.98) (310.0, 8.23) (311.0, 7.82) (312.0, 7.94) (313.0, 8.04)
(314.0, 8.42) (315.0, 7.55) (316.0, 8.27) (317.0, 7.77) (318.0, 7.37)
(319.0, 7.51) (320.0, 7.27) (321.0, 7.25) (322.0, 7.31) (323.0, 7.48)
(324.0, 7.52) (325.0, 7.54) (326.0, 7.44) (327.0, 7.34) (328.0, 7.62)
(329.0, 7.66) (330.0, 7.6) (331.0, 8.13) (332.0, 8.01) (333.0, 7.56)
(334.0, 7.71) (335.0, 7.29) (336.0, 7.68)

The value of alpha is 2.5 yr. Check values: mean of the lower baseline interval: 8.7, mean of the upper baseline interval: 7.43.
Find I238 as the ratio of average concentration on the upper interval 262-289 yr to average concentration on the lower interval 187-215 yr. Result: 0.9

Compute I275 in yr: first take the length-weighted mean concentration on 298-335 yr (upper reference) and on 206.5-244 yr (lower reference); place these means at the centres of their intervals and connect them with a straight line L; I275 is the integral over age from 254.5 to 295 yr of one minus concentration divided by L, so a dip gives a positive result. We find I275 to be 2.9 yr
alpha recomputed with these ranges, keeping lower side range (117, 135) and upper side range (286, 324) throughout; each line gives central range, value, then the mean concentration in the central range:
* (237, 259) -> 6.2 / 5.91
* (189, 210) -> -0.9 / 8.56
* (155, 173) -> -1.0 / 8.67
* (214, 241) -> 1.5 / 7.75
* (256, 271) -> 4.9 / 5.52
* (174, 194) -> -0.4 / 8.39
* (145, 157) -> -0.8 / 8.73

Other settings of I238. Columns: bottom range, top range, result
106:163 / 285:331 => 0.95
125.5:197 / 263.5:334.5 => 0.96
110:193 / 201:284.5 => 0.86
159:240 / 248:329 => 0.91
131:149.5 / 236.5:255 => 0.75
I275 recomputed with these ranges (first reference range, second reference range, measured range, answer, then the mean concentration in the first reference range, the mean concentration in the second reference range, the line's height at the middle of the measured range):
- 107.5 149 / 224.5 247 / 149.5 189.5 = -2.54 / 8.57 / 7.28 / 8.07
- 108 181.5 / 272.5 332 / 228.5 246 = 2.57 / 8.58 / 8.3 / 8.42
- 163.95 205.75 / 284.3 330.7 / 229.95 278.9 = 9.91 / 8.56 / 8.14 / 8.32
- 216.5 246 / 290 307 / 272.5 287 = -1.05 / 7.53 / 8.57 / 8.28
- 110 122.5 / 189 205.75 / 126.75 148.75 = 1.56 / 9.05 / 8.55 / 8.92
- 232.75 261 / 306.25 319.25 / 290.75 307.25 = -2.13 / 5.96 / 8.06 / 7.62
